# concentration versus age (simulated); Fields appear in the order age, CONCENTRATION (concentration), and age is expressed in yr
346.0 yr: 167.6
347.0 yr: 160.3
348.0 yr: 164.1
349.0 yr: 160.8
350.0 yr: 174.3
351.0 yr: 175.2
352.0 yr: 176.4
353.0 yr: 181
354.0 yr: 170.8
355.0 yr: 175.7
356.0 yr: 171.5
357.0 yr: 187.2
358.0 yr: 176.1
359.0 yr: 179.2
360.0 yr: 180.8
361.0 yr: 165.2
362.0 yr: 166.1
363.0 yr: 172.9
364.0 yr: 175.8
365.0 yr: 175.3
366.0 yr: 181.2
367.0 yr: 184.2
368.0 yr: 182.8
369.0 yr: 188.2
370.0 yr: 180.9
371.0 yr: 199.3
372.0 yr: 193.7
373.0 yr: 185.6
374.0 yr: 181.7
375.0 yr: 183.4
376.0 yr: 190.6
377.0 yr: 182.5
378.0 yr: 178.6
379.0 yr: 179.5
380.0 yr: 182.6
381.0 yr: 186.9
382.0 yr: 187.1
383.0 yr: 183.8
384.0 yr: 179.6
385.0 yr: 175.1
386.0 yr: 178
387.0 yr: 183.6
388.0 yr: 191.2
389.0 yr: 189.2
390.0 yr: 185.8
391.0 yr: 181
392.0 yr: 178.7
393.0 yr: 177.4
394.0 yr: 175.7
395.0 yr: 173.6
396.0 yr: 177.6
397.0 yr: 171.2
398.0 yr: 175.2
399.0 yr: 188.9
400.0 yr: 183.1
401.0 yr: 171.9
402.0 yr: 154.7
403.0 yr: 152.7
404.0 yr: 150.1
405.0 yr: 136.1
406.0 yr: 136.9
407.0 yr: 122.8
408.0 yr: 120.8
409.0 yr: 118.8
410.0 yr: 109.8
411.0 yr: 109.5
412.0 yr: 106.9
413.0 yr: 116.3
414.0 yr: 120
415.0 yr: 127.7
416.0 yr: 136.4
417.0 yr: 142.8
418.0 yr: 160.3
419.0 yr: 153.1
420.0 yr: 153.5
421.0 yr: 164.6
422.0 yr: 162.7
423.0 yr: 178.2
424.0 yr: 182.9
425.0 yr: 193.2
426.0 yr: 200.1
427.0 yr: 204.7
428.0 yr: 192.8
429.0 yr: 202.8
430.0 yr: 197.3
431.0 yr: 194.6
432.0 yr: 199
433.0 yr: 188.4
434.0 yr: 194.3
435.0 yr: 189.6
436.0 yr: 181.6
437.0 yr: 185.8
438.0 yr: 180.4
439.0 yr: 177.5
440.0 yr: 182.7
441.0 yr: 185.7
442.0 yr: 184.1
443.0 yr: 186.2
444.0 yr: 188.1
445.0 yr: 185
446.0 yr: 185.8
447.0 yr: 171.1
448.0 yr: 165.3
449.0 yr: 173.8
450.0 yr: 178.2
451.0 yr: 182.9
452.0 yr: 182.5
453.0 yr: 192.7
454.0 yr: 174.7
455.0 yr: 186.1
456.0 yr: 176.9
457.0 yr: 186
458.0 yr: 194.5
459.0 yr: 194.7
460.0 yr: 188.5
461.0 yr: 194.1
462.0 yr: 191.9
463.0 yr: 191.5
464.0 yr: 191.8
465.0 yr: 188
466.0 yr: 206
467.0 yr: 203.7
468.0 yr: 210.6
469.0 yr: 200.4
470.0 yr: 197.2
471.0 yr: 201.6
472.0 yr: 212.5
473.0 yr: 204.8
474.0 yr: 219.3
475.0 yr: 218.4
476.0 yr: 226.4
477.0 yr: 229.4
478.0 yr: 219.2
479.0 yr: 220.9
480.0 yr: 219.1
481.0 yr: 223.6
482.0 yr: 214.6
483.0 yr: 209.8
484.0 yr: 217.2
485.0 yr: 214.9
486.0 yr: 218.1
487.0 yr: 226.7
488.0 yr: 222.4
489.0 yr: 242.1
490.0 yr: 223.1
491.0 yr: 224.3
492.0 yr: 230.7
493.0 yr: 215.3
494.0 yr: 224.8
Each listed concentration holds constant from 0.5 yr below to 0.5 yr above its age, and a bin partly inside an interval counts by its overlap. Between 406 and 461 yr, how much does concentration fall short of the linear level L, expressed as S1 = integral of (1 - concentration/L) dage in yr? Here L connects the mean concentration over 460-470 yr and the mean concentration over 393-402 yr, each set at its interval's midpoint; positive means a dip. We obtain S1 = 5.0 yr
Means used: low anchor 176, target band 171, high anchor 197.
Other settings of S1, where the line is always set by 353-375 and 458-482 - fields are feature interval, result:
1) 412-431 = 2.86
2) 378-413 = 4.46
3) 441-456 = 1.49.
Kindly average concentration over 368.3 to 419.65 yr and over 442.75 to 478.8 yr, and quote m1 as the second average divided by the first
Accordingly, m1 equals 1.18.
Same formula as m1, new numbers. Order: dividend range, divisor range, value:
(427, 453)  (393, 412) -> 1.23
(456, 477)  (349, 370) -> 1.14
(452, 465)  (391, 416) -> 1.27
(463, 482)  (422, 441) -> 1.11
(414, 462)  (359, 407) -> 1.02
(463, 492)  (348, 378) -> 1.20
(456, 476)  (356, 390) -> 1.10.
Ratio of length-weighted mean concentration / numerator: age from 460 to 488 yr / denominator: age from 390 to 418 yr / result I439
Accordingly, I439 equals 1.40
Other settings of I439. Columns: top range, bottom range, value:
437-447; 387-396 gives 1.01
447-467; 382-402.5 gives 1.04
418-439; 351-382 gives 1.02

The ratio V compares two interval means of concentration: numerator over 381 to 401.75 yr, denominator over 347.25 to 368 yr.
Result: 1.0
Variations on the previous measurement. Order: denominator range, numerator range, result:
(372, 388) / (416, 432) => 0.97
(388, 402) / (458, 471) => 1.10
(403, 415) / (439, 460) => 1.47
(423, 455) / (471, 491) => 1.18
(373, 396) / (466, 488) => 1.18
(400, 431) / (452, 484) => 1.32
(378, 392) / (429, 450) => 1.01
